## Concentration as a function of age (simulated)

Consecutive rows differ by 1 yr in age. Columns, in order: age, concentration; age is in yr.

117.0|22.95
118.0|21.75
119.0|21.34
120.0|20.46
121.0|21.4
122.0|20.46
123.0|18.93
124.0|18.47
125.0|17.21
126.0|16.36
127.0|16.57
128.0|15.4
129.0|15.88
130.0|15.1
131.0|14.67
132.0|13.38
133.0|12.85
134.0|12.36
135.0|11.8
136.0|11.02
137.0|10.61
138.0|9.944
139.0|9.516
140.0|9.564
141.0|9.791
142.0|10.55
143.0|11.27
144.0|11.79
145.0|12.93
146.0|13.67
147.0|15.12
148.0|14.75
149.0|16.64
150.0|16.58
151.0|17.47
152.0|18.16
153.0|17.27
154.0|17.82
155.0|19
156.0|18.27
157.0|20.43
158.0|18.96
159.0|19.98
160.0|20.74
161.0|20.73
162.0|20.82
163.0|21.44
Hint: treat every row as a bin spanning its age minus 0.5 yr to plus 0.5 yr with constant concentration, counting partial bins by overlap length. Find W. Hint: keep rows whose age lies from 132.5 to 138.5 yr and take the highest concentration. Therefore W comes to 12.85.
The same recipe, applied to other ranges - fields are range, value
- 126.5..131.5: 16.57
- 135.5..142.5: 11.02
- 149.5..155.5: 19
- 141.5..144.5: 11.79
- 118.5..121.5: 21.4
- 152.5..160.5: 20.74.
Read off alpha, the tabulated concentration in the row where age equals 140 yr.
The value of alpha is 9.564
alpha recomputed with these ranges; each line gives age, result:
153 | 17.27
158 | 18.96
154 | 17.82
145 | 12.93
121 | 21.4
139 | 9.516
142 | 10.55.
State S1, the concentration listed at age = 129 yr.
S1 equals 15.88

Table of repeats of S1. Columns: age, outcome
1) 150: 16.58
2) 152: 18.16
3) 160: 20.74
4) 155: 19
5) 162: 20.82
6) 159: 19.98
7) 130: 15.1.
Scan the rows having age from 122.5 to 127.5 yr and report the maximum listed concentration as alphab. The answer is 18.93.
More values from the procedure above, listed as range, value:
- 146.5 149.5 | 16.64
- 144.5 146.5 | 13.67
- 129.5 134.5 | 15.1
